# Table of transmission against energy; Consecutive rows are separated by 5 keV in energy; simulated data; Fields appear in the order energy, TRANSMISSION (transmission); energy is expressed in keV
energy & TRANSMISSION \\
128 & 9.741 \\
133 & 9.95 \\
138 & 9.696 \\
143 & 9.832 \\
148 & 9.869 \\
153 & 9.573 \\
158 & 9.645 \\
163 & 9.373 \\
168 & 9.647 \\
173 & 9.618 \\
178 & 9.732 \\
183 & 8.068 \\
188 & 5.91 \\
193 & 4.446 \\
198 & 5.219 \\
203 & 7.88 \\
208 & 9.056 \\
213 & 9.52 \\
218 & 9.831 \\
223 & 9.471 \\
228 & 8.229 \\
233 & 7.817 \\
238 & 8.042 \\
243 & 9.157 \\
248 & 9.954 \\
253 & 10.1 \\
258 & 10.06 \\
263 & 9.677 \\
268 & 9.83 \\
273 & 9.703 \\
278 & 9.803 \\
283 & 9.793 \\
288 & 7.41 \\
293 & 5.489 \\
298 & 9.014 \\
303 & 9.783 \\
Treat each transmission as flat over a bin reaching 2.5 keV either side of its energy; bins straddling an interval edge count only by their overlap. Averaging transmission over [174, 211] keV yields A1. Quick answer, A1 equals 7.32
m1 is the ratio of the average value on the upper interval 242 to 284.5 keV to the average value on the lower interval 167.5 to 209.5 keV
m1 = 1.3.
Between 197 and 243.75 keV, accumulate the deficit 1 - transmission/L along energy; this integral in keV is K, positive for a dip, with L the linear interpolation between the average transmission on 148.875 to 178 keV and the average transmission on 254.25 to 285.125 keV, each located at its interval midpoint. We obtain 5.9 keV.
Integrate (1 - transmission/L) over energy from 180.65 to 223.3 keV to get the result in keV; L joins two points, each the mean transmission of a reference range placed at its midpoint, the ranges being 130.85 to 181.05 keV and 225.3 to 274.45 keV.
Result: 8.3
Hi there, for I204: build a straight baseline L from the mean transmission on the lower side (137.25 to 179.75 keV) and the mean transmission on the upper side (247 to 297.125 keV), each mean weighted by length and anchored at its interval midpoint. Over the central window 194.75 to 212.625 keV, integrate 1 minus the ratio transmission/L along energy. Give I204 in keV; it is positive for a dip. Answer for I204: 3.67 keV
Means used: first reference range 9.66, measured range 7.52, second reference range 9.15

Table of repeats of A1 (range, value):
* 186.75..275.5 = 8.59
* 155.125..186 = 9.29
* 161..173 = 9.54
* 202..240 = 8.77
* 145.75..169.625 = 9.62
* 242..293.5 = 9.32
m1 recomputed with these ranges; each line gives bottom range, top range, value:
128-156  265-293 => 0.92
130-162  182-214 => 0.72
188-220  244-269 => 1.32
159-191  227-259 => 1.04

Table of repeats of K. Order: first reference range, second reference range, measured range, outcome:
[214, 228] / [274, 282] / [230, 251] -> 1.68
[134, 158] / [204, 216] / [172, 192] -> 3.12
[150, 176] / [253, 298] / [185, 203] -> 7.22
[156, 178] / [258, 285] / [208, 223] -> 0.22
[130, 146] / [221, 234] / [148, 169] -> -0.13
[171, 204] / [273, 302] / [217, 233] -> -2.54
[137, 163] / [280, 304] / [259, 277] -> -2.73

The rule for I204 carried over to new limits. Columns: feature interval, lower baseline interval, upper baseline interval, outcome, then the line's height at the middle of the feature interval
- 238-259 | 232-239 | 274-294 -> -4.0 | 8.07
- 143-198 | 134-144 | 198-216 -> 4.0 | 9.12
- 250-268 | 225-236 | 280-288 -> -2.8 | 8.6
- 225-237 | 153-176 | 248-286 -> 2.0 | 9.74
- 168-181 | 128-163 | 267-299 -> -0.1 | 9.5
